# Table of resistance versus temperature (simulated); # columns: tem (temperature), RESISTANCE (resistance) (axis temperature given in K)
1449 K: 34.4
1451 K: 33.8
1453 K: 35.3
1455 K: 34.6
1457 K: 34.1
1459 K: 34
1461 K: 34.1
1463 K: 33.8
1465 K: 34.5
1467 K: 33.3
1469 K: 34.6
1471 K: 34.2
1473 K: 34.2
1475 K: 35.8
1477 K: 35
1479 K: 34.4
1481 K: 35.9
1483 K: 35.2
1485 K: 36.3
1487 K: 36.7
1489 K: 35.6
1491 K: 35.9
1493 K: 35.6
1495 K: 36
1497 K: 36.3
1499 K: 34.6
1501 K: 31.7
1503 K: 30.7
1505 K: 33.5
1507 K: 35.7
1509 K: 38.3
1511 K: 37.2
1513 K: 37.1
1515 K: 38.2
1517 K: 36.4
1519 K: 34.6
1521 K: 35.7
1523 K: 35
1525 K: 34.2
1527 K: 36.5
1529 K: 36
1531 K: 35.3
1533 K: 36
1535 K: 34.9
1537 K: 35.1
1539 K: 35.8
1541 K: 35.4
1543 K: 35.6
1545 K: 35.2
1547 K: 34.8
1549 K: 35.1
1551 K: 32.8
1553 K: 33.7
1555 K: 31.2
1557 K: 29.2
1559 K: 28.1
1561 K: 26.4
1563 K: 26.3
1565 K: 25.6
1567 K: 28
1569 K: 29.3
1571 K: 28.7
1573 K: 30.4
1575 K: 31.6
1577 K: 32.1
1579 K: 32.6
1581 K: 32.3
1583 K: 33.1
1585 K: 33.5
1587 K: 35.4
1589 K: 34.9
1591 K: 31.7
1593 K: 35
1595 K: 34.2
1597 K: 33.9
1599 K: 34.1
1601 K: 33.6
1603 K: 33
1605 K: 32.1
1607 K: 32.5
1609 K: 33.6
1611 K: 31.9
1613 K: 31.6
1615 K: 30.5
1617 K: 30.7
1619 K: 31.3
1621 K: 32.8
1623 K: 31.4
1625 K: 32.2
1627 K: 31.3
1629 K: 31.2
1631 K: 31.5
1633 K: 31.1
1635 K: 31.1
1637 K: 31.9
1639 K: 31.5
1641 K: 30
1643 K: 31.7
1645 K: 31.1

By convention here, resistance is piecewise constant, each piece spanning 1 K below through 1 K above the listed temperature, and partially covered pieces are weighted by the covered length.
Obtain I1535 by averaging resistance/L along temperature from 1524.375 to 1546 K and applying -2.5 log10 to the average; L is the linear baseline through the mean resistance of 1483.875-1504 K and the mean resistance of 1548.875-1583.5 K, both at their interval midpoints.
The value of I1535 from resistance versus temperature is -0.10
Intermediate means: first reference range 34.9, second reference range 30.2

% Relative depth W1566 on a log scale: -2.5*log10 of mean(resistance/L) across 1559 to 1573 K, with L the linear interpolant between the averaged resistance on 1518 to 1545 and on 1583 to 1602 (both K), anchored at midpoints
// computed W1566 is 0.24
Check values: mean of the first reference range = 35.4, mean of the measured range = 27.7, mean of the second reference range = 34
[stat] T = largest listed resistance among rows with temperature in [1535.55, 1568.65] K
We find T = 35.8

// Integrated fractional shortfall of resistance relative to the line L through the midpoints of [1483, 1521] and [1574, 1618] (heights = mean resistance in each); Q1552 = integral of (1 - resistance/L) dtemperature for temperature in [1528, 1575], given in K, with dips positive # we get 2.9 K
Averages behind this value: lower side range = 35.6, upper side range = 32.9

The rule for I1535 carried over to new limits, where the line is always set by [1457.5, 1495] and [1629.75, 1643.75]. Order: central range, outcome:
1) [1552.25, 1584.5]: 0.100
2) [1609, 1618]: 0.012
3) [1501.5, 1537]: -0.049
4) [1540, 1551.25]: -0.051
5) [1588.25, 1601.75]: -0.055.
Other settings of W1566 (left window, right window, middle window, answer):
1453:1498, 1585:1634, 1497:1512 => -0.01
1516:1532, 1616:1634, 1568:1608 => 0.01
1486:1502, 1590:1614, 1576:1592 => 0.01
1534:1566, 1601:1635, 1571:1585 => 0.01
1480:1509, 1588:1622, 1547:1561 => 0.08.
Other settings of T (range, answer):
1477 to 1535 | 38.3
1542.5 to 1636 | 35.6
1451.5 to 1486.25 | 36.3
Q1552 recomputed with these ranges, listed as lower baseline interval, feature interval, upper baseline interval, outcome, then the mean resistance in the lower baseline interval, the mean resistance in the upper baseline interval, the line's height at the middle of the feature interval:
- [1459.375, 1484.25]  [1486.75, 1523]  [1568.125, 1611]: -1.5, 34.6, 32.7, 34.1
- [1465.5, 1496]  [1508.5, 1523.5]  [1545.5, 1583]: -1.5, 35.2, 30.6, 33.3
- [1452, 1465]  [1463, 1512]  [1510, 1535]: 0.1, 34.3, 36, 35.1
